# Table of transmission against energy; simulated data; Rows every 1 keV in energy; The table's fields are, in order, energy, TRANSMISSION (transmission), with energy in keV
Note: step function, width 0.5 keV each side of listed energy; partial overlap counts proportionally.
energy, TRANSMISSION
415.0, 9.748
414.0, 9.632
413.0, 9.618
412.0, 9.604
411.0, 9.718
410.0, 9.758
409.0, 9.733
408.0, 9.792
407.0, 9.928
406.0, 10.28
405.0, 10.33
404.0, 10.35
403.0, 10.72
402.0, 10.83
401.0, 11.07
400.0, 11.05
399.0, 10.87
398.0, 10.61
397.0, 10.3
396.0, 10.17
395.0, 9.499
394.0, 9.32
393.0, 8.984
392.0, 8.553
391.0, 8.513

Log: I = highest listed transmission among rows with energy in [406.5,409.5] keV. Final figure 9.928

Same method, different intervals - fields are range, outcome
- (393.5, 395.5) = 9.499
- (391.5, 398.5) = 10.61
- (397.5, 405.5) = 11.07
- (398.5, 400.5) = 11.05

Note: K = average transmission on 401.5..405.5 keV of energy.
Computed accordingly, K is 10.6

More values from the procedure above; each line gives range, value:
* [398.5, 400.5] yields 11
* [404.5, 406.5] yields 10.3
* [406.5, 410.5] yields 9.8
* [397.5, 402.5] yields 10.9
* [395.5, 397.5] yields 10.2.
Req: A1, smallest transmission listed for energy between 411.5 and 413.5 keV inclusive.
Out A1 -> 9.604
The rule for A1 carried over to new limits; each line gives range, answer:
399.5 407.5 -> 9.928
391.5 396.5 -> 8.553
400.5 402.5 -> 10.83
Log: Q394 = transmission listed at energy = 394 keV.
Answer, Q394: 9.32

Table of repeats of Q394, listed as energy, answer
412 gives 9.604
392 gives 8.553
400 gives 11.05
